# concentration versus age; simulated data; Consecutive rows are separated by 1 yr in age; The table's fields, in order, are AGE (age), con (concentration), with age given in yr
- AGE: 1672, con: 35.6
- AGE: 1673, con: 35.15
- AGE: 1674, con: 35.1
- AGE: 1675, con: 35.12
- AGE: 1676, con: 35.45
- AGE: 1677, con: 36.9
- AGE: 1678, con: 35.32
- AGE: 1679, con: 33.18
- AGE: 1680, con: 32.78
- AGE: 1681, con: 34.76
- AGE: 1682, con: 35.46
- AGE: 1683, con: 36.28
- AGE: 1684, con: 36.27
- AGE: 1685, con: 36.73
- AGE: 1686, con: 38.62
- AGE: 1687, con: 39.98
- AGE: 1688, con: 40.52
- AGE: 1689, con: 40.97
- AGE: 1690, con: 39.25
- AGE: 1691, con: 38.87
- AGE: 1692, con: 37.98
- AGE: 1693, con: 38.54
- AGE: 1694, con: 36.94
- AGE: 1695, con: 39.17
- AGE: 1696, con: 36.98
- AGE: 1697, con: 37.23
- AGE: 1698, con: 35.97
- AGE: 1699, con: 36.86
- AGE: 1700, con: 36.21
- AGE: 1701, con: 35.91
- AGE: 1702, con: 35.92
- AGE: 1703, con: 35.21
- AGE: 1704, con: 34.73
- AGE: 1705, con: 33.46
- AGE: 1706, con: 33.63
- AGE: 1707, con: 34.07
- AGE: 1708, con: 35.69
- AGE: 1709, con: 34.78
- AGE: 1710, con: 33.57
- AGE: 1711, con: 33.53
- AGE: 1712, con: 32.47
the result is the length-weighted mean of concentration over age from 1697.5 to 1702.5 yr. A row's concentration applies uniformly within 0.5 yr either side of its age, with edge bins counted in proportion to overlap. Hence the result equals 36.2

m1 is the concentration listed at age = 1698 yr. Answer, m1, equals 35.97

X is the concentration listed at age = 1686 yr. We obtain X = 38.62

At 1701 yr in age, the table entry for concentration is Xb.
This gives 35.91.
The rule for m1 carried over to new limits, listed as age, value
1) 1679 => 33.18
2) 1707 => 34.07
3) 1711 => 33.53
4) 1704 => 34.73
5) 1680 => 32.78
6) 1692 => 37.98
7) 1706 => 33.63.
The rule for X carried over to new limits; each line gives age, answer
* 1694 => 36.94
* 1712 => 32.47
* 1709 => 34.78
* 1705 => 33.46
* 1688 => 40.52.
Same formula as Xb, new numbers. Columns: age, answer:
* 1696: 36.98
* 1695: 39.17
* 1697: 37.23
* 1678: 35.32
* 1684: 36.27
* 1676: 35.45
